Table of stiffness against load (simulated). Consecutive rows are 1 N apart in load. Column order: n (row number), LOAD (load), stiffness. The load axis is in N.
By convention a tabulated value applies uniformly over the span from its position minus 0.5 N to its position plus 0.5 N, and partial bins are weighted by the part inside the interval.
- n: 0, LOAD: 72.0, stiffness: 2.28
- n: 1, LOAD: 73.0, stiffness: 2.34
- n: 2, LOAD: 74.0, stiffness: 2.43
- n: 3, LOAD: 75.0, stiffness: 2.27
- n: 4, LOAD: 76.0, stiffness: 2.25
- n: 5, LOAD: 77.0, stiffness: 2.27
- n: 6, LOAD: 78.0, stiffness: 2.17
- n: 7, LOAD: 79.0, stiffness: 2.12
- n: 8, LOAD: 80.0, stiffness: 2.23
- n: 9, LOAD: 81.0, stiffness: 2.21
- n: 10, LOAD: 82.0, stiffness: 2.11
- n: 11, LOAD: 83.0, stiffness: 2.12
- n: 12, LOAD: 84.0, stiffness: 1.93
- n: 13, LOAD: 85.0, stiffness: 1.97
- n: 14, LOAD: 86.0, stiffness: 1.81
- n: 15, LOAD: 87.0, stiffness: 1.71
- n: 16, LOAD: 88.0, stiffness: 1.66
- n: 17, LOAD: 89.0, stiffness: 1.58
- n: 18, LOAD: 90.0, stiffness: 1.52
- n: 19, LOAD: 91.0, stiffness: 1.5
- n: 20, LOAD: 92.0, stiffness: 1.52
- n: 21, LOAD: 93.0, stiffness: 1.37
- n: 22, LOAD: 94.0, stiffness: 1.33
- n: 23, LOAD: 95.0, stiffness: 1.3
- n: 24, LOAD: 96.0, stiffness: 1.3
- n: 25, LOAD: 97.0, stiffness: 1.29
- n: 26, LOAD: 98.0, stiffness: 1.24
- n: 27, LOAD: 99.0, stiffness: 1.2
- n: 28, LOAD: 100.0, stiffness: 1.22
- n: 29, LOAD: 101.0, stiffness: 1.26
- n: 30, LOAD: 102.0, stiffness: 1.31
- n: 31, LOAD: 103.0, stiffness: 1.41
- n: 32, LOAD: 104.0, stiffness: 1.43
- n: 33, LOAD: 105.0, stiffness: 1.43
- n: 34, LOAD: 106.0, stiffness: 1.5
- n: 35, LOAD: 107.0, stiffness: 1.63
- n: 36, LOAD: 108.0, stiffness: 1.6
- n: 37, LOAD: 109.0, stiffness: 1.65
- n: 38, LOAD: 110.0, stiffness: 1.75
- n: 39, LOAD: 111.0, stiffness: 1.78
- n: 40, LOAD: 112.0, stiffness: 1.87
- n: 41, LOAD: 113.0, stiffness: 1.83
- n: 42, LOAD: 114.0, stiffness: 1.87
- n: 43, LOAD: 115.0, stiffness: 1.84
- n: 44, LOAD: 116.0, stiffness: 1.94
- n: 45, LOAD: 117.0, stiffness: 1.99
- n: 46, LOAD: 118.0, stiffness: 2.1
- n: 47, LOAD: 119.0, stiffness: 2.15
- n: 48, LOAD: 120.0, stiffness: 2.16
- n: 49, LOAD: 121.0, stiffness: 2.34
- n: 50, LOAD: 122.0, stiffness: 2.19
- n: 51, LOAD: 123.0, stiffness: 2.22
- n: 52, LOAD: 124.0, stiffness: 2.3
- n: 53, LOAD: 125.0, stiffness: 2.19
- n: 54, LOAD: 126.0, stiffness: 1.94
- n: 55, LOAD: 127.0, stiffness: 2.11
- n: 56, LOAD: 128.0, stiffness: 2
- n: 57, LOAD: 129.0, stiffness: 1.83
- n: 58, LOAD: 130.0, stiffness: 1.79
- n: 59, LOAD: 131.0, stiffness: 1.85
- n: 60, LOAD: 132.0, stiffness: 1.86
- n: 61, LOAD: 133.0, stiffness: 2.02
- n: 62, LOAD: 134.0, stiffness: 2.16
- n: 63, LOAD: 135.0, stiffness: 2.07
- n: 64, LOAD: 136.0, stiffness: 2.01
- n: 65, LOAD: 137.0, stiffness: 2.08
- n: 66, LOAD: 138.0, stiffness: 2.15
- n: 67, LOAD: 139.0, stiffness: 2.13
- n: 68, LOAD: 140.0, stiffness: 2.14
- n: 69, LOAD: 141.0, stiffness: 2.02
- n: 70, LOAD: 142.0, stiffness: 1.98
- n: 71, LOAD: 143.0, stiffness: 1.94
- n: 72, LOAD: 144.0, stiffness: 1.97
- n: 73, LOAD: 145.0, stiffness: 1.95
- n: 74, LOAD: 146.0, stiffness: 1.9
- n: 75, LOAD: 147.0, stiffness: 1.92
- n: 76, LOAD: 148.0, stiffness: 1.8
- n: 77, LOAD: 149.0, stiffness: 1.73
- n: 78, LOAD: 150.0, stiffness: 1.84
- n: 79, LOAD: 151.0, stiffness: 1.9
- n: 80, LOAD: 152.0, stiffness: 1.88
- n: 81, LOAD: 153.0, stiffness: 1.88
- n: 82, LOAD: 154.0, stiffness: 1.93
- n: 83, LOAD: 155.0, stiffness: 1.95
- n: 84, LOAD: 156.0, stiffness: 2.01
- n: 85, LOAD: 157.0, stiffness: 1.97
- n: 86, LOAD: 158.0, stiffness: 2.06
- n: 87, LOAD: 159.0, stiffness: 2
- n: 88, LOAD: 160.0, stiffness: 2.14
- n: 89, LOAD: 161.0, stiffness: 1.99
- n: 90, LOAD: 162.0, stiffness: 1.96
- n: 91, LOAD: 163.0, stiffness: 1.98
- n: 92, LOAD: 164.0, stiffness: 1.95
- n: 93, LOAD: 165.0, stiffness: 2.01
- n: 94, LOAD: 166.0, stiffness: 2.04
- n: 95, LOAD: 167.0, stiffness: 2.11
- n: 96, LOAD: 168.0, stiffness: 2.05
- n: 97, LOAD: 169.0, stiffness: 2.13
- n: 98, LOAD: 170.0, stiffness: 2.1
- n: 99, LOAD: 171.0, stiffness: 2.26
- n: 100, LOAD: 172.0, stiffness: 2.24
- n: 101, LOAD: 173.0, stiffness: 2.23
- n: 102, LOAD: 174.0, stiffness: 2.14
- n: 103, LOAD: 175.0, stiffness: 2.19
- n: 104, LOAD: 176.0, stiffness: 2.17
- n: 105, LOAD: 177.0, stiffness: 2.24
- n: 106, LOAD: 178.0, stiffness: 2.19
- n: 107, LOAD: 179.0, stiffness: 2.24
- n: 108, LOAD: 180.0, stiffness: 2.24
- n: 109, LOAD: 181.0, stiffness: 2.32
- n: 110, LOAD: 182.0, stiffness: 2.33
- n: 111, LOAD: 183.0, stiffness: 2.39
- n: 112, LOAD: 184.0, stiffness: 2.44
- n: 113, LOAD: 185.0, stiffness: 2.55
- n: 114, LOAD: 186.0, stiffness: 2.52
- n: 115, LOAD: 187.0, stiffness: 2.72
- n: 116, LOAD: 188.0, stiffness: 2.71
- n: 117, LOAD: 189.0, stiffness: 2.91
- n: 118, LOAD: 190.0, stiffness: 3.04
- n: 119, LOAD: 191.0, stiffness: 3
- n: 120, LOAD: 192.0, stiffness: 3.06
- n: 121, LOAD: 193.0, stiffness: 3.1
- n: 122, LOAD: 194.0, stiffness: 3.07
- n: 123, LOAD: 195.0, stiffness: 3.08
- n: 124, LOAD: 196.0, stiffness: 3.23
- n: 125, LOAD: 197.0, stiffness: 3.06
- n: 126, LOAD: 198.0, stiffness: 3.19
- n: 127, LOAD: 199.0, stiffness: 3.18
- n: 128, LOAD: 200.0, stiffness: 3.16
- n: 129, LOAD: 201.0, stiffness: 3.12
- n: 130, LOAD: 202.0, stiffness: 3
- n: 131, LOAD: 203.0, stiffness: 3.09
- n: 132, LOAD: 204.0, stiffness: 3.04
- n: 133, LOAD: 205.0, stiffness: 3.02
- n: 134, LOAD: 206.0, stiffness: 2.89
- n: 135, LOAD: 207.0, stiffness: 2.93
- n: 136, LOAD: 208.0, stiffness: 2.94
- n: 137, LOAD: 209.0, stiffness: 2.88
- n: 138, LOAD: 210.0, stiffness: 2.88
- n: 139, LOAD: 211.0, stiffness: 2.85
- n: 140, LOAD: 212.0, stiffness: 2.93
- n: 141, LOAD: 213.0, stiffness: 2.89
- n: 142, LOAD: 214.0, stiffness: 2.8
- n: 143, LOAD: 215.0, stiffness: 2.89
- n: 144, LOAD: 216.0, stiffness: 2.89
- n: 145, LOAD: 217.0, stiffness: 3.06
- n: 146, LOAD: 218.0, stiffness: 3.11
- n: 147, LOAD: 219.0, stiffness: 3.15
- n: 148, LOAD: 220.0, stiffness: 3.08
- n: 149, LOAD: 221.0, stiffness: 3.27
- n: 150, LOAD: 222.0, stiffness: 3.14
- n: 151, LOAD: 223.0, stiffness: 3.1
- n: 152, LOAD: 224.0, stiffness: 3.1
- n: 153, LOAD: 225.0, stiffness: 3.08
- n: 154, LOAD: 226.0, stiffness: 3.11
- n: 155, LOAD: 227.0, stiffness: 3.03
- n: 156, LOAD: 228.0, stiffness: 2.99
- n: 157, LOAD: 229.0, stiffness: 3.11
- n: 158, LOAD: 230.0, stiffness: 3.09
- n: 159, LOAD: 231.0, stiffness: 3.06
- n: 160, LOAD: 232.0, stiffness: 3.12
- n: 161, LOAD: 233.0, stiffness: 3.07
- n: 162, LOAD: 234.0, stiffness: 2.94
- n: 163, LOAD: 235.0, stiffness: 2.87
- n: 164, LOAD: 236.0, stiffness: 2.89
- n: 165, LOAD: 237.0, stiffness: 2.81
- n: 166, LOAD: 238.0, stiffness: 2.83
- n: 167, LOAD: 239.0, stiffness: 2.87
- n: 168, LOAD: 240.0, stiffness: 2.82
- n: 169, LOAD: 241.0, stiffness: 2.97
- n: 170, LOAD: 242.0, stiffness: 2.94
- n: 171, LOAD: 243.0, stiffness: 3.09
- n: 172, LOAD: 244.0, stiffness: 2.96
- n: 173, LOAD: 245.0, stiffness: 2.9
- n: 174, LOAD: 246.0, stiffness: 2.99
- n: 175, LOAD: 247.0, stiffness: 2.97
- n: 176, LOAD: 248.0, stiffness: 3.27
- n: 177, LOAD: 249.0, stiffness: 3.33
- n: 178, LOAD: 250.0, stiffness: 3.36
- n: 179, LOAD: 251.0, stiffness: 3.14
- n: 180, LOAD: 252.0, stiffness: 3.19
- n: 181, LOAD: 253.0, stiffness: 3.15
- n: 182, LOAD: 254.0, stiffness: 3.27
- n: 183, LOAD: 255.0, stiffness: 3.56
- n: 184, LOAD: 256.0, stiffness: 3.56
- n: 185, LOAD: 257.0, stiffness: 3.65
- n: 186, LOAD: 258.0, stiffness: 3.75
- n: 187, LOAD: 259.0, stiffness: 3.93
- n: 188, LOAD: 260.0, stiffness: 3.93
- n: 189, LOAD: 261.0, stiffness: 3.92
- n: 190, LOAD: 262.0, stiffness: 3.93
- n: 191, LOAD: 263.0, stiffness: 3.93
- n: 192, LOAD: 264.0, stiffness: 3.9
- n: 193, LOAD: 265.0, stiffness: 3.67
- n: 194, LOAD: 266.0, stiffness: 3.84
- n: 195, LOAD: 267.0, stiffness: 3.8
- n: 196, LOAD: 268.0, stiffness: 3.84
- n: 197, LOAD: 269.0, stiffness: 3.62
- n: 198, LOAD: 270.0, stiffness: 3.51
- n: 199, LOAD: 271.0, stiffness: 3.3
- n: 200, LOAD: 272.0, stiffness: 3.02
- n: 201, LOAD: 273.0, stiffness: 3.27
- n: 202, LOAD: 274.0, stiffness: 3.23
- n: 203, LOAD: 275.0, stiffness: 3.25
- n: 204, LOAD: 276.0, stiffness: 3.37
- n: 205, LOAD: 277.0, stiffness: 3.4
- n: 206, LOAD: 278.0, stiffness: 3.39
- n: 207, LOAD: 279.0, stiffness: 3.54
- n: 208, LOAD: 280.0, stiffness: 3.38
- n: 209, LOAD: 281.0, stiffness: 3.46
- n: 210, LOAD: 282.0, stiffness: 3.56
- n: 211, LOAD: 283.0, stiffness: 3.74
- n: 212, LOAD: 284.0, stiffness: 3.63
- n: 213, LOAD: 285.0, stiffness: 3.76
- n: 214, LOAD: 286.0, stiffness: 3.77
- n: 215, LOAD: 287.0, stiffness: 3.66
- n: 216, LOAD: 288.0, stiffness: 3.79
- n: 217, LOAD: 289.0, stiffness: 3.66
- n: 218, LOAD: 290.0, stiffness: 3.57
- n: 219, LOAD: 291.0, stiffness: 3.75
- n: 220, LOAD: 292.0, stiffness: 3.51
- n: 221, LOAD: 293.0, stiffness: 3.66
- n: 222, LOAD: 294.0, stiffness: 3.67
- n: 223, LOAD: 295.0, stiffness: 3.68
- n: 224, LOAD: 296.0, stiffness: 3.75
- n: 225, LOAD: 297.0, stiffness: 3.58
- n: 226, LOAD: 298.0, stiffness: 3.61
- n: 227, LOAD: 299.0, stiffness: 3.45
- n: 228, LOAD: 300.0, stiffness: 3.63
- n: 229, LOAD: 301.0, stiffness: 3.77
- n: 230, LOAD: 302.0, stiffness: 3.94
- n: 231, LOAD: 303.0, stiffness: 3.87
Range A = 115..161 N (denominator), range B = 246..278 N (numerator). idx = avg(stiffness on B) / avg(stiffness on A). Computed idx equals 1.7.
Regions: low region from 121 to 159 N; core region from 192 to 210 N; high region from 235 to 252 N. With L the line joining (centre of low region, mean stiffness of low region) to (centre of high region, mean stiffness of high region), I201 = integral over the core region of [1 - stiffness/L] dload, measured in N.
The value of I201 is -3.21 N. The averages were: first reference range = 2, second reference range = 3.01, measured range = 3.05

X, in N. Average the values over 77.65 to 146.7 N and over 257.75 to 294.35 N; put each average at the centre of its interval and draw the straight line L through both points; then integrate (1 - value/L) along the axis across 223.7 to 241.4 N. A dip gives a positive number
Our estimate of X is 0.9 N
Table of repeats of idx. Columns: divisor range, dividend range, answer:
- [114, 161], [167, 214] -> 1.34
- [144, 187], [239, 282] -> 1.62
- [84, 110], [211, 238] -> 2.03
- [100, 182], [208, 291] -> 1.67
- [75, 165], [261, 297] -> 1.93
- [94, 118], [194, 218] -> 1.93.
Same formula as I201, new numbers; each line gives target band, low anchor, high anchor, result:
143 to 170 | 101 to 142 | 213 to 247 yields 3.53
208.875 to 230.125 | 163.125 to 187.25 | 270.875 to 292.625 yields -1.99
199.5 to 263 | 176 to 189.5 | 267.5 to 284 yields -3.71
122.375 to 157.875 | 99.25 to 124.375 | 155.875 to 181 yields -0.76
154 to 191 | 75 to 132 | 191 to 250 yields 4.16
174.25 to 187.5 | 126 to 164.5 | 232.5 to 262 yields 0.34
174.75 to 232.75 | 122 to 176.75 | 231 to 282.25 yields -4.17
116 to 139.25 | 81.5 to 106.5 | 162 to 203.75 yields -1.97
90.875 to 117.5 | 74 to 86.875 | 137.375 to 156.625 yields 6.79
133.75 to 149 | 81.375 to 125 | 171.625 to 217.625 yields 1.02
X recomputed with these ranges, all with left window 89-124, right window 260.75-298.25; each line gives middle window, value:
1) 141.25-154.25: 1.4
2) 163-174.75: 1.2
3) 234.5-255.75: 1.0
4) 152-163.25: 1.2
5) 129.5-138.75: -0.2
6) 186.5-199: -1.9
